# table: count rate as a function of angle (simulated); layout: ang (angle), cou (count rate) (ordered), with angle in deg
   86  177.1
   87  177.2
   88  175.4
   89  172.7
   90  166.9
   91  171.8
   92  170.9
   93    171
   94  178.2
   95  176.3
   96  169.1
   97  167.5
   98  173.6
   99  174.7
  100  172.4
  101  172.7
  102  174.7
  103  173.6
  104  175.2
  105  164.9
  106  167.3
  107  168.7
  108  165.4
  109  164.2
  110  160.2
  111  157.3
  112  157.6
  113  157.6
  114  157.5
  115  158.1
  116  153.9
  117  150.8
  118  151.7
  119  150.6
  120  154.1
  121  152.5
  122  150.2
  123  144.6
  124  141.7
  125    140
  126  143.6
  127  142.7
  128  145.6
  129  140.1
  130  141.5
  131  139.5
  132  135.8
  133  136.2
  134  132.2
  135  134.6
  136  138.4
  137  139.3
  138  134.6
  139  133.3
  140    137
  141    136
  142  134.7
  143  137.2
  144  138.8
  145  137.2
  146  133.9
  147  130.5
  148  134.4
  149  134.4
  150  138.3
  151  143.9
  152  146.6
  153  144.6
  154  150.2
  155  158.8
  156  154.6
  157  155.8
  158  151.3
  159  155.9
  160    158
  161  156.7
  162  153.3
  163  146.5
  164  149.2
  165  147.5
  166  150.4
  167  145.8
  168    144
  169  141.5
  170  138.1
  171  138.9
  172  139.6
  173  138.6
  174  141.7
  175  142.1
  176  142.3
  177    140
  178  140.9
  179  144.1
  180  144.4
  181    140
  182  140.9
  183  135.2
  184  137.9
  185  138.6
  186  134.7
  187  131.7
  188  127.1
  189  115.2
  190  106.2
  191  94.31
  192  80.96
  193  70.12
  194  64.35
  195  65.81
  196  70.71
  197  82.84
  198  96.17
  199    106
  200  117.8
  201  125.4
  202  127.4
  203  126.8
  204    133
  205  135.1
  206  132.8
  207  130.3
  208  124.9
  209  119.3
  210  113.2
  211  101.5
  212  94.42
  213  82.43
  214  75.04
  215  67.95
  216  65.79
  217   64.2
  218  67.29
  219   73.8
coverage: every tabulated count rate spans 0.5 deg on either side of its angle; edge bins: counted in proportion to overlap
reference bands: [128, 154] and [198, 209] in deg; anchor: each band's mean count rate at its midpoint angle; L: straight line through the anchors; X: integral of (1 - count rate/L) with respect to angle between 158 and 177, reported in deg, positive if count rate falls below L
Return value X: -2.02 deg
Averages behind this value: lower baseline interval 138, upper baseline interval 124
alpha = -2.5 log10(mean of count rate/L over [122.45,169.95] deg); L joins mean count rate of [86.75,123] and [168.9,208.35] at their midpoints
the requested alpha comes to 0.00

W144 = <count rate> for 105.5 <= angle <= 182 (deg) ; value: 146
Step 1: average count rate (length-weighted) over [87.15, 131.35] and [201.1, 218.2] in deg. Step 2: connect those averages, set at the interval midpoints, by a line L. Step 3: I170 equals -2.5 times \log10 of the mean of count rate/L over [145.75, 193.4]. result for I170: -0.09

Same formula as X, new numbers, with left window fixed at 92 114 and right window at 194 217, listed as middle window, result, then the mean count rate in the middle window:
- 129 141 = 0.9 deg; 137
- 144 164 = -1.6 deg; 146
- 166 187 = -3.4 deg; 140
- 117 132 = 0.9 deg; 145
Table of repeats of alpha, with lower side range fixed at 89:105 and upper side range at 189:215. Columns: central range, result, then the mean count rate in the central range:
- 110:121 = 0.03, 155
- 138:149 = 0.05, 135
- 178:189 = -0.19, 137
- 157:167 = -0.18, 152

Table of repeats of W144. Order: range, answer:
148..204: 131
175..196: 119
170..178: 140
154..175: 148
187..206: 104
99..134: 155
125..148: 137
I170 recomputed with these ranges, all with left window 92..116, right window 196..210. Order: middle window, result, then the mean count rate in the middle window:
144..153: 0.06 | 138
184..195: 0.18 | 106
